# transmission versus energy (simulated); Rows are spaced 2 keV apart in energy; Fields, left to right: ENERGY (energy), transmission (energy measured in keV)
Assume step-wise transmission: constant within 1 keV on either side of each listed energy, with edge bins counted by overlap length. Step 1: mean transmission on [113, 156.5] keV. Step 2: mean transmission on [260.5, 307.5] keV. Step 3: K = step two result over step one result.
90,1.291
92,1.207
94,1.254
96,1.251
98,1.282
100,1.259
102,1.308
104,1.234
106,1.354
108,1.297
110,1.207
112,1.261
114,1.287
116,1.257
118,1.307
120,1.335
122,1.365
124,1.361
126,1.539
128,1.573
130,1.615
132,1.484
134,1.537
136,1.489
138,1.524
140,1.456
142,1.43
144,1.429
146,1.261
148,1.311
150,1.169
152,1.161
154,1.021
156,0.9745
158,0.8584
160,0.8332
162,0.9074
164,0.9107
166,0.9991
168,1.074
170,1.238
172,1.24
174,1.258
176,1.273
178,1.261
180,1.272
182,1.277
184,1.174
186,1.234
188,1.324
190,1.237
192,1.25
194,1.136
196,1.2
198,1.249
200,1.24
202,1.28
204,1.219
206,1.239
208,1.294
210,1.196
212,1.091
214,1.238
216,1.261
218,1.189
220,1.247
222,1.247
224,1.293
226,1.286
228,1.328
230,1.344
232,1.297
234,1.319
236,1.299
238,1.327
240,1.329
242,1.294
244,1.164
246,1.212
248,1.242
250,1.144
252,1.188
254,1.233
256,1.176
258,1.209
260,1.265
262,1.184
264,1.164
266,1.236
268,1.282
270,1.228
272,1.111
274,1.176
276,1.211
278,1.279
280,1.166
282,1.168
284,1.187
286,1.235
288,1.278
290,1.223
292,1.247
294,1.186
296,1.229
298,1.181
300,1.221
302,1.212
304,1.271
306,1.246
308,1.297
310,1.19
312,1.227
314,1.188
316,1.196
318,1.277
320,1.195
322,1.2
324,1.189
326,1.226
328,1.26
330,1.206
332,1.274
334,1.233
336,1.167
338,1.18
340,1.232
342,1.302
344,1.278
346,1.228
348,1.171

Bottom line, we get 0.89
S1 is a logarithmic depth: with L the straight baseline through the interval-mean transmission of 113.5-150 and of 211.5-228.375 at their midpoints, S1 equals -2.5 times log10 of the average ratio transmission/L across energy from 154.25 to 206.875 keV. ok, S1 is 0.14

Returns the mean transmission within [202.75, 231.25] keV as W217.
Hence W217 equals 1.25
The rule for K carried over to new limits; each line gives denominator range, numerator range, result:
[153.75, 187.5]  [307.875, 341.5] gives 1.10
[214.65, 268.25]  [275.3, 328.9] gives 0.98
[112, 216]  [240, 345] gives 0.97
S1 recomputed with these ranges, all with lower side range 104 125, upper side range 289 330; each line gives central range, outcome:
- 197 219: 0.031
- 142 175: 0.154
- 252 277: 0.031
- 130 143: -0.160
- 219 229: -0.020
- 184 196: 0.036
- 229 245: -0.039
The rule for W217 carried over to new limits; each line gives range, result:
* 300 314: 1.24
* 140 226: 1.19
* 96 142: 1.38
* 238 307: 1.22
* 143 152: 1.28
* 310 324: 1.21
